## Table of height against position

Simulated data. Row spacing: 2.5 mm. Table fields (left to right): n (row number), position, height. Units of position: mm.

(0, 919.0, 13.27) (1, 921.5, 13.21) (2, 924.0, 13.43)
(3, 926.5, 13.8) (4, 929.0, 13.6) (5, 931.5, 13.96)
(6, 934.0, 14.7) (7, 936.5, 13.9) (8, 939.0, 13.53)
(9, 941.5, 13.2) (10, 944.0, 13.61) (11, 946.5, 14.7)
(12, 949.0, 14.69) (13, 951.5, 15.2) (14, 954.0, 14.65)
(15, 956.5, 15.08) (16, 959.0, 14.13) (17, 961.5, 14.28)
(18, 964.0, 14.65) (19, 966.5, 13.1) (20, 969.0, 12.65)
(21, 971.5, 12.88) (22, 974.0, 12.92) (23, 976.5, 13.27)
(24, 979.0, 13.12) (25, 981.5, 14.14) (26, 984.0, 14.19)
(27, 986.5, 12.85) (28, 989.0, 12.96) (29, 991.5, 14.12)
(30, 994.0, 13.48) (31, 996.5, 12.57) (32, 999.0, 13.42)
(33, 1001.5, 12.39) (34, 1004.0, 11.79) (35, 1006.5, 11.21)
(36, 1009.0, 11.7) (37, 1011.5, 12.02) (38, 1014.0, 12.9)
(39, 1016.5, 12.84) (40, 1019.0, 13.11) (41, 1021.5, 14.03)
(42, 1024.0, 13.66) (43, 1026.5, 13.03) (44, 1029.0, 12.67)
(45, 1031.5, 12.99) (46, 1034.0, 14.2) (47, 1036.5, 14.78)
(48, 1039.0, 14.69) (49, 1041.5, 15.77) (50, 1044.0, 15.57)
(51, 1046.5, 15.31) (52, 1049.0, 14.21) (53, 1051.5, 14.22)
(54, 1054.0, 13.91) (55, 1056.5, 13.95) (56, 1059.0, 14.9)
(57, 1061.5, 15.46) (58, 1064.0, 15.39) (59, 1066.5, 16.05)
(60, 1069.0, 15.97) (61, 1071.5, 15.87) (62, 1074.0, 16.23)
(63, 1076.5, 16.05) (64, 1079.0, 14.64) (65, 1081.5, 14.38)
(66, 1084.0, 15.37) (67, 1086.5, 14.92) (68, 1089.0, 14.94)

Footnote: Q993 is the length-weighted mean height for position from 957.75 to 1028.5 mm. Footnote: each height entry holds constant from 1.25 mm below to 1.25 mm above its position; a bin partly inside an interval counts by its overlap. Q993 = 13.1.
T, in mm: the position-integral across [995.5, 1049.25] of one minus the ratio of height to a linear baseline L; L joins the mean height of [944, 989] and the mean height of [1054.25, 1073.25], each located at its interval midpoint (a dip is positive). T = 4.8 mm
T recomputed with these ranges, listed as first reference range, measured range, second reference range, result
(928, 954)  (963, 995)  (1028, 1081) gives 2.2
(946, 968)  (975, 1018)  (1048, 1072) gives 5.2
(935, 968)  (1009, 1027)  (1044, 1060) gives 1.8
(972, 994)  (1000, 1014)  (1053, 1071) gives 2.0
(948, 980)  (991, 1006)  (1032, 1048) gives 1.6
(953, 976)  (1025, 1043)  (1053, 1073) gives 0.9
